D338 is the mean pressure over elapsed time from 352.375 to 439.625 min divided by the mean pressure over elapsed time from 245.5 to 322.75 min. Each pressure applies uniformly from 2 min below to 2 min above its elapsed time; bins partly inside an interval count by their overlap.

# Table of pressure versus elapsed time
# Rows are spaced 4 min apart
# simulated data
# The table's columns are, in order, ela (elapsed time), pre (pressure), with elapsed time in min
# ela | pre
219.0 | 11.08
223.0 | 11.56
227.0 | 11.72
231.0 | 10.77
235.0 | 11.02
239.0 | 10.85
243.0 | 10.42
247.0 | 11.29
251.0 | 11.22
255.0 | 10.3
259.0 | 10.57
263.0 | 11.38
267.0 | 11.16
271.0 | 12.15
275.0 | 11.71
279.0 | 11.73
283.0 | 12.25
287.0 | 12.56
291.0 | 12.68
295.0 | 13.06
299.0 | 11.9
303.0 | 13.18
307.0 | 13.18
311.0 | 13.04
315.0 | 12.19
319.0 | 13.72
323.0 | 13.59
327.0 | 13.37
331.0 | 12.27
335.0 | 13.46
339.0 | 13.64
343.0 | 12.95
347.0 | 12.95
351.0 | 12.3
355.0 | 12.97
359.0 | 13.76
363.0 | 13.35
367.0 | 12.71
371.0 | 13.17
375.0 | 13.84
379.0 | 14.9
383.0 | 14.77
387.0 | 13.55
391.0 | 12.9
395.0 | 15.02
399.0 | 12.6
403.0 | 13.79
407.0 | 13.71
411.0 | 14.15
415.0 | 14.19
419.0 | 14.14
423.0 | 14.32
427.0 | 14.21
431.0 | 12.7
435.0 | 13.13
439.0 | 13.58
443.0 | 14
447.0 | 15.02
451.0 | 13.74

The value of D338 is 1.1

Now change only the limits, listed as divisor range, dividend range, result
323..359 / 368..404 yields 1.06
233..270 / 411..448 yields 1.27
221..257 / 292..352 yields 1.18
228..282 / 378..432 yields 1.25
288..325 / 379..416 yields 1.07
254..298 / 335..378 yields 1.12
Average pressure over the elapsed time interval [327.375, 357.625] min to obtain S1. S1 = 13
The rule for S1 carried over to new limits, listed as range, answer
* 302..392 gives 13.3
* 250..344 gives 12.4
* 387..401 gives 13.5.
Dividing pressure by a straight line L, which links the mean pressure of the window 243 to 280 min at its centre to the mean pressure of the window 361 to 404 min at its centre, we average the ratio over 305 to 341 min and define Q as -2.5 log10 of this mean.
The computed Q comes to -0.058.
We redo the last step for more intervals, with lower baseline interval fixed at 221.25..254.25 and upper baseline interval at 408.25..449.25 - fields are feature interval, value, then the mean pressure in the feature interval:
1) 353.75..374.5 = -0.023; 13.2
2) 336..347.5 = -0.051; 13.2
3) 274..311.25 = -0.056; 12.5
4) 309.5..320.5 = -0.062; 12.9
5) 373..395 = -0.065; 14.1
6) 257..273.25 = 0.016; 11.3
